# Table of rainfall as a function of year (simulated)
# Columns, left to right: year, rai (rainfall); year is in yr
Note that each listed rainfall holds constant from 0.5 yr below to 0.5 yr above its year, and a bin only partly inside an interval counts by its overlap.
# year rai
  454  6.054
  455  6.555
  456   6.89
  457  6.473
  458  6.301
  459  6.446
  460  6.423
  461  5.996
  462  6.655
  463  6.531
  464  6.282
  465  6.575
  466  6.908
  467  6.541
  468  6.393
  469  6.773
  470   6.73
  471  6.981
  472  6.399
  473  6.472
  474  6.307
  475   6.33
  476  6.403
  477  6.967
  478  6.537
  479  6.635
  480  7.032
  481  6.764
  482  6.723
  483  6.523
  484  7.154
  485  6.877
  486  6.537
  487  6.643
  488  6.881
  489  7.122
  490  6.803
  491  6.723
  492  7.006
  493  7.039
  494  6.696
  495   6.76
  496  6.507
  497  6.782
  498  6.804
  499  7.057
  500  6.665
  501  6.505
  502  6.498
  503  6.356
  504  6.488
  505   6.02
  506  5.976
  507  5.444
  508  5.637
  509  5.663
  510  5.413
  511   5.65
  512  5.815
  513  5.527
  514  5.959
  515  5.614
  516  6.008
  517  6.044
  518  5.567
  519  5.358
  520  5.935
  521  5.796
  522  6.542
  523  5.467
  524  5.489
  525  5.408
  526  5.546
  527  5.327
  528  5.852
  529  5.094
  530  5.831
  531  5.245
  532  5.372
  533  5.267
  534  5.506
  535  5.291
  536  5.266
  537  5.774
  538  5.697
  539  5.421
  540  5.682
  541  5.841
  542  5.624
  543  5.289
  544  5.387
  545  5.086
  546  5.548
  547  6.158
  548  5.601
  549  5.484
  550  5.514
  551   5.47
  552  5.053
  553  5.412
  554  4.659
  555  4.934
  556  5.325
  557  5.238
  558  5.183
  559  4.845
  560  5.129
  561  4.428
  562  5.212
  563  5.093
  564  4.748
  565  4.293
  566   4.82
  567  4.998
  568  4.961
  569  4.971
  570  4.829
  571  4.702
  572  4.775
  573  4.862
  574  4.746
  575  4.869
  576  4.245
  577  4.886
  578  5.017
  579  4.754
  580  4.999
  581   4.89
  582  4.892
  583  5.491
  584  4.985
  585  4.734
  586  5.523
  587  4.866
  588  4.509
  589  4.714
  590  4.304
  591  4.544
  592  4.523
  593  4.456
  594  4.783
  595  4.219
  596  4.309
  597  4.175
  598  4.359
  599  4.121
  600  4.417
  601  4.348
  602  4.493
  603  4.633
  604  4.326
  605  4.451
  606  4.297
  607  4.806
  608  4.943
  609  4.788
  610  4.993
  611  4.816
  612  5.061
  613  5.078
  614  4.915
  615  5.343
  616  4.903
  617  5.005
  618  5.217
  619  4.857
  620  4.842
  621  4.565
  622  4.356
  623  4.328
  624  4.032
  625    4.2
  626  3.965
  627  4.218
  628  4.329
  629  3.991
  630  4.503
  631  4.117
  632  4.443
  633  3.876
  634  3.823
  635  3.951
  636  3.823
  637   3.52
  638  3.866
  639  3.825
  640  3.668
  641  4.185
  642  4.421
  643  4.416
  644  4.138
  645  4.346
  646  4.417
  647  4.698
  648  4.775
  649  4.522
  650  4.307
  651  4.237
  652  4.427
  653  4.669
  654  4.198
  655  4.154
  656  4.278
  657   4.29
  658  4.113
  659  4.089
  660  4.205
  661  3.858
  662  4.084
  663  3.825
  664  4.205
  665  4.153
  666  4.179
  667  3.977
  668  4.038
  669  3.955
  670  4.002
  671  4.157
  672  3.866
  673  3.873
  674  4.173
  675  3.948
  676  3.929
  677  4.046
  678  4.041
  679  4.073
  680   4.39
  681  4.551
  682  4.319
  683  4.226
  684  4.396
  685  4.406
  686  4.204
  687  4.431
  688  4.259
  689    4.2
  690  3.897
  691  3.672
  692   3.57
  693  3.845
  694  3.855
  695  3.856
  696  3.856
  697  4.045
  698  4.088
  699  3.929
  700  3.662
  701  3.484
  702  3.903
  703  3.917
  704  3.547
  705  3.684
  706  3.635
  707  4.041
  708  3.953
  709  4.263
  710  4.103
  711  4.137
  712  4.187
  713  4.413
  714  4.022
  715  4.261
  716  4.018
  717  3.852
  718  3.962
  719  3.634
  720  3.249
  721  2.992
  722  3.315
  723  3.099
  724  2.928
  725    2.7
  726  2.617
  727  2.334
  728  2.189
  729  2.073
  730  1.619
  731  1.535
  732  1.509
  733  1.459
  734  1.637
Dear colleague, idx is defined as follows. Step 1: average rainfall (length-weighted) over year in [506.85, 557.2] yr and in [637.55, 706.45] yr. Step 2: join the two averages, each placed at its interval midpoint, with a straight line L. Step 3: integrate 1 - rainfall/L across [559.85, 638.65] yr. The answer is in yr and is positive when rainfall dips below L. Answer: 3.9 yr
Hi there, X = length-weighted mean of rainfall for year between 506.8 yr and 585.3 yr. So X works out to 5.3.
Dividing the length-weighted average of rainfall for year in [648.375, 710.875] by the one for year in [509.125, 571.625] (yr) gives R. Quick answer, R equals 0.76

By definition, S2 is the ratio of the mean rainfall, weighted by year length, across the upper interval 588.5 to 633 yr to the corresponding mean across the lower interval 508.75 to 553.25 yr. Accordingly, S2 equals 0.8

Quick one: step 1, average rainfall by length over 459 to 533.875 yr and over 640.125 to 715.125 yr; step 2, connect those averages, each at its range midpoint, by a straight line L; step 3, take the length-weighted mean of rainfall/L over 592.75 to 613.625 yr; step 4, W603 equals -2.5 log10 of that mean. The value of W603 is 0.10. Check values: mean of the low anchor 6.26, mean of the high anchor 4.11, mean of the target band 4.57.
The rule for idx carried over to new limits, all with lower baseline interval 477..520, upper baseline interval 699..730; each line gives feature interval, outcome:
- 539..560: 1.3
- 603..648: 2.6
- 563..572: 1.1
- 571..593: 1.9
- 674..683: -0.4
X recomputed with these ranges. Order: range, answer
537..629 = 4.87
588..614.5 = 4.57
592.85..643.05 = 4.42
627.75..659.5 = 4.2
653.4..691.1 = 4.13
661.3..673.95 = 4.03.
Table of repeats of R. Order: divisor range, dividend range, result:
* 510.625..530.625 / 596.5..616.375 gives 0.82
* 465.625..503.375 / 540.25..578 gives 0.76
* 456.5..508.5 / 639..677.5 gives 0.63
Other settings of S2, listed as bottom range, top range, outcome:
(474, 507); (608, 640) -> 0.67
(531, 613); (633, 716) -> 0.82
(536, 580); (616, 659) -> 0.84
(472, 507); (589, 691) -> 0.65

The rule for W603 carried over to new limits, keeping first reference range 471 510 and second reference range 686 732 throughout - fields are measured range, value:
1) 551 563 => 0.12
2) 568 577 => 0.14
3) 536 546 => 0.07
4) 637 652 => 0.05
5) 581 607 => 0.12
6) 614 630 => 0.05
